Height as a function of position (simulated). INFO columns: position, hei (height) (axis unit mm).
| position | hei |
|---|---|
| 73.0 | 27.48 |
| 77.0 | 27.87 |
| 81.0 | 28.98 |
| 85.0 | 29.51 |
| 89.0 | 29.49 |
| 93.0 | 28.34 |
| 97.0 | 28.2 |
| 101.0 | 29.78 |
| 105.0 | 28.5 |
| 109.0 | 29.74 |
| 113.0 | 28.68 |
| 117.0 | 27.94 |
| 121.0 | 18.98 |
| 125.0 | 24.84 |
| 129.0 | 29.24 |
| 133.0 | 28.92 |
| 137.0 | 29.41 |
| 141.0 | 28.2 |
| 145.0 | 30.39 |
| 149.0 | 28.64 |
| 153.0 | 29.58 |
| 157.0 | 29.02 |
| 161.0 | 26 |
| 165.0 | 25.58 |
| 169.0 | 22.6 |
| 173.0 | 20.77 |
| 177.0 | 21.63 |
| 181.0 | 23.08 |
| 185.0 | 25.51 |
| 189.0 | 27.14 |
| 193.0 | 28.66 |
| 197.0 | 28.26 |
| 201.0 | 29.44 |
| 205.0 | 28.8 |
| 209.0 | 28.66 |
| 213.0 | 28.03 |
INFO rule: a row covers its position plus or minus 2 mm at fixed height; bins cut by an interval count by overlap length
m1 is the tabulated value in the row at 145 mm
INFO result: 30.39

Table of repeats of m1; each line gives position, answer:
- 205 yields 28.8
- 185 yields 25.51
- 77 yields 27.87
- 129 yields 29.24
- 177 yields 21.63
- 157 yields 29.02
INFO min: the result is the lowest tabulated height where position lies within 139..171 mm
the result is 22.6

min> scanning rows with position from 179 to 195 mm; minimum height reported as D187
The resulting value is 23.08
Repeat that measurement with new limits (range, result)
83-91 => 29.49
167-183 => 20.77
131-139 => 28.92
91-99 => 28.2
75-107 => 27.87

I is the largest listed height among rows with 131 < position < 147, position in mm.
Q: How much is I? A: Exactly 30.39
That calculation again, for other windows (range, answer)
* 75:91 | 29.51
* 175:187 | 25.51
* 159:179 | 26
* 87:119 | 29.78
